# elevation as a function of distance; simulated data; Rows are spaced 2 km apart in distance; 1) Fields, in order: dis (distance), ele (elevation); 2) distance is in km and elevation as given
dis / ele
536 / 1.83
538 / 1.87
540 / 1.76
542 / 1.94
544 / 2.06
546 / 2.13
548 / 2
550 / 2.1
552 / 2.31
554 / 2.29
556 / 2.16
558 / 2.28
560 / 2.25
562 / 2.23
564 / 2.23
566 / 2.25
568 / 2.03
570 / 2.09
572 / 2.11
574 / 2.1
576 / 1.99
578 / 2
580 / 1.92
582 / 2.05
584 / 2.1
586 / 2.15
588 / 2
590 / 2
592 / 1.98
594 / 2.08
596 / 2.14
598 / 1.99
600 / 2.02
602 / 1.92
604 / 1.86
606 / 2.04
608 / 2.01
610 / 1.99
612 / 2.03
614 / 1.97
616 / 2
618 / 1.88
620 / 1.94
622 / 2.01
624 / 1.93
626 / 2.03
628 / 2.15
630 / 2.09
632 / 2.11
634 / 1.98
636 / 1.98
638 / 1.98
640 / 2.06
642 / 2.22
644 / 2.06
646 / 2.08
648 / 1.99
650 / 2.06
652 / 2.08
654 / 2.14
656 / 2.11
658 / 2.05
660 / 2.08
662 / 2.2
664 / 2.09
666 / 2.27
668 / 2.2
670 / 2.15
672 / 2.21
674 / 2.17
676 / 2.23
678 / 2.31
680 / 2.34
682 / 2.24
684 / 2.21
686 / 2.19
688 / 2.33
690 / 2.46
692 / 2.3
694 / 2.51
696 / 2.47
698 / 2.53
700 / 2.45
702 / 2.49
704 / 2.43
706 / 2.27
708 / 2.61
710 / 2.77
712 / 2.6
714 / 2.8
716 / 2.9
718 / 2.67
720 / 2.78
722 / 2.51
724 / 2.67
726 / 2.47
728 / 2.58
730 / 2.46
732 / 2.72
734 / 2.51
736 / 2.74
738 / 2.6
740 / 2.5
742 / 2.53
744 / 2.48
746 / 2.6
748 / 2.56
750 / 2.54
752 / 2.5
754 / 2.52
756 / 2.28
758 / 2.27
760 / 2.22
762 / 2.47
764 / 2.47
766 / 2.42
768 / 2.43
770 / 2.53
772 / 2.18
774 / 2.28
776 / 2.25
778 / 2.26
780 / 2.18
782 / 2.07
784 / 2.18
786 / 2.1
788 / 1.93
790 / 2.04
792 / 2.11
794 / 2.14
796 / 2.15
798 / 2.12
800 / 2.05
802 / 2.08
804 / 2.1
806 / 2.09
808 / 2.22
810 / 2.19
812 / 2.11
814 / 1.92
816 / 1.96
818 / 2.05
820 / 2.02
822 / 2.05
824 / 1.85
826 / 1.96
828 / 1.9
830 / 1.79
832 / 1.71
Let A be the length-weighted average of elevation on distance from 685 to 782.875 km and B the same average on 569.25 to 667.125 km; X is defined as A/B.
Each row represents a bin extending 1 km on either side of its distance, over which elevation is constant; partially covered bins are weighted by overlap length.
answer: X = 1.21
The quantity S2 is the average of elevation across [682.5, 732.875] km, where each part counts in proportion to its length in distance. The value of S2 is 2.52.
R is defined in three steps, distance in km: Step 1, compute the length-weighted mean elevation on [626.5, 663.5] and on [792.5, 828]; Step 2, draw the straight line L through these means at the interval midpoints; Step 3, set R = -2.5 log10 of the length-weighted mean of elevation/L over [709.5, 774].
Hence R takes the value -0.22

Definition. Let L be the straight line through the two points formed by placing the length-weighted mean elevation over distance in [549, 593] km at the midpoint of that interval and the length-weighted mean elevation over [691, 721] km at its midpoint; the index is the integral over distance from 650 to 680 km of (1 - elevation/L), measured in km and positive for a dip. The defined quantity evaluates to 3.3 km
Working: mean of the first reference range 2.12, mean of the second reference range 2.57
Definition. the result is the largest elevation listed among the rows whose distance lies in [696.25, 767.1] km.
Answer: 2.9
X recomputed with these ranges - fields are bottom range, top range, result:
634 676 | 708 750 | 1.24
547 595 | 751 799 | 1.07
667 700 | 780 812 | 0.91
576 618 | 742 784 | 1.18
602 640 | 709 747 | 1.31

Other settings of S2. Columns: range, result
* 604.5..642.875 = 2.02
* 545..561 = 2.19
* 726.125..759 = 2.52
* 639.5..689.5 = 2.17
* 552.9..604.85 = 2.09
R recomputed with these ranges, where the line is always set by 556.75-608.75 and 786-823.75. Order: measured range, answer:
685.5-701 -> -0.166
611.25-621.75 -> 0.056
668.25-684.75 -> -0.081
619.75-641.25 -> 0.022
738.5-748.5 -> -0.220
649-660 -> -0.009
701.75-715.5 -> -0.240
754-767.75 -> -0.147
